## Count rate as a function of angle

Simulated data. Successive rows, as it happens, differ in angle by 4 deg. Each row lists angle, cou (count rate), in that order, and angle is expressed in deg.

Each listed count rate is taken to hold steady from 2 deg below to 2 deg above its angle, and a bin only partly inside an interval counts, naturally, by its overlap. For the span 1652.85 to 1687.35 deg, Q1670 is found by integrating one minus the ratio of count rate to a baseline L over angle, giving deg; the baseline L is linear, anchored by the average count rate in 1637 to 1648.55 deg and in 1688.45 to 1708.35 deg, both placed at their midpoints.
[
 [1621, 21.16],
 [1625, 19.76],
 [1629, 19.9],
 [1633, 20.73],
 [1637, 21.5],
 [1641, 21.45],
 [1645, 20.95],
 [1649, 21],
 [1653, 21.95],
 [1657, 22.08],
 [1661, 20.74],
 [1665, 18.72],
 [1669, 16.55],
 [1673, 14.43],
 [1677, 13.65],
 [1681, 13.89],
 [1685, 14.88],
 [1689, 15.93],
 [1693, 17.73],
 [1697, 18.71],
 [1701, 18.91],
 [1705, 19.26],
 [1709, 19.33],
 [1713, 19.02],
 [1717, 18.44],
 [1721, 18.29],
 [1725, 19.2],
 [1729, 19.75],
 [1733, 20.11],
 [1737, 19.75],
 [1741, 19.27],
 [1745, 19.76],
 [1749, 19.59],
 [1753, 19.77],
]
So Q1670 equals 4.7 deg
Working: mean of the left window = 21.2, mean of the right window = 18.3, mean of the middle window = 17.2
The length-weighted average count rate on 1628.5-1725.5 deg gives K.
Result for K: 18.7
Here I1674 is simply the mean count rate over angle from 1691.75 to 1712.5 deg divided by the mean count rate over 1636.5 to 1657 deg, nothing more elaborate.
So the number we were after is 0.88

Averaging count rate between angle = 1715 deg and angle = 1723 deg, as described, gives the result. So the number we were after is 18.4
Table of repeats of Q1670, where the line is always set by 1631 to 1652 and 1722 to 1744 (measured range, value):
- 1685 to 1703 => 2.44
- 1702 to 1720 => 0.89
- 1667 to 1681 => 3.98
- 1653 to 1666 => -0.01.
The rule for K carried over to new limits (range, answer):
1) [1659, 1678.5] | 16.9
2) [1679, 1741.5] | 18.3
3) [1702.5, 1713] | 19.2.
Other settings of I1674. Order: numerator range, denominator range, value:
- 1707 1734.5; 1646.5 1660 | 0.89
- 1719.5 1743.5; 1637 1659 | 0.90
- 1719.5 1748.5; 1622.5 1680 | 1.00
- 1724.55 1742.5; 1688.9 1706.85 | 1.07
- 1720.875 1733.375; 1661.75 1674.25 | 1.13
